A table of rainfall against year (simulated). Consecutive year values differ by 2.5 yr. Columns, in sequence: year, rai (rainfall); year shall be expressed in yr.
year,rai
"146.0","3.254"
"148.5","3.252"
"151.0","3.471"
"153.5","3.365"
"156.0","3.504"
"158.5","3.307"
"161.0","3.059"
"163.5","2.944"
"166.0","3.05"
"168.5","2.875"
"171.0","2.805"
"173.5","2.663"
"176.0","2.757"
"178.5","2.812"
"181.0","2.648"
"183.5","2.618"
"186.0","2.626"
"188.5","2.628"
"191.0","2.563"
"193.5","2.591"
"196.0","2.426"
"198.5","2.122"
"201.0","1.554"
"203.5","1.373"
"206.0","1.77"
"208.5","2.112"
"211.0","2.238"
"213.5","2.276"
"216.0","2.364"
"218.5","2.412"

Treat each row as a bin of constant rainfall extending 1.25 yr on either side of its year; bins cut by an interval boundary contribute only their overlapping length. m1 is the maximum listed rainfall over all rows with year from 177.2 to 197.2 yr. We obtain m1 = 2.812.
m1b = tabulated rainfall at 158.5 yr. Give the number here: 3.307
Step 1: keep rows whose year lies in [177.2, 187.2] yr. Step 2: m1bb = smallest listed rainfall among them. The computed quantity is 2.618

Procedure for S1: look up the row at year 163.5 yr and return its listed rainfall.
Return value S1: 2.944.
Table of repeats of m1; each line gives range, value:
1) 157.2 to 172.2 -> 3.307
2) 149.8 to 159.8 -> 3.504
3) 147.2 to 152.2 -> 3.471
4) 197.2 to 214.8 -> 2.276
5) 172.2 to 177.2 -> 2.757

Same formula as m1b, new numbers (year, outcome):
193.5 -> 2.591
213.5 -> 2.276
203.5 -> 1.373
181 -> 2.648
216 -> 2.364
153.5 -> 3.365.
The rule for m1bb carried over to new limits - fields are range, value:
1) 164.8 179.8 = 2.663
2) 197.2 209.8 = 1.373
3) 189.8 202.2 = 1.554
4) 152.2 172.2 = 2.805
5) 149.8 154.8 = 3.365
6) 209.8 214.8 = 2.238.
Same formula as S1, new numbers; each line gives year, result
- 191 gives 2.563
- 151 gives 3.471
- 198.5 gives 2.122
